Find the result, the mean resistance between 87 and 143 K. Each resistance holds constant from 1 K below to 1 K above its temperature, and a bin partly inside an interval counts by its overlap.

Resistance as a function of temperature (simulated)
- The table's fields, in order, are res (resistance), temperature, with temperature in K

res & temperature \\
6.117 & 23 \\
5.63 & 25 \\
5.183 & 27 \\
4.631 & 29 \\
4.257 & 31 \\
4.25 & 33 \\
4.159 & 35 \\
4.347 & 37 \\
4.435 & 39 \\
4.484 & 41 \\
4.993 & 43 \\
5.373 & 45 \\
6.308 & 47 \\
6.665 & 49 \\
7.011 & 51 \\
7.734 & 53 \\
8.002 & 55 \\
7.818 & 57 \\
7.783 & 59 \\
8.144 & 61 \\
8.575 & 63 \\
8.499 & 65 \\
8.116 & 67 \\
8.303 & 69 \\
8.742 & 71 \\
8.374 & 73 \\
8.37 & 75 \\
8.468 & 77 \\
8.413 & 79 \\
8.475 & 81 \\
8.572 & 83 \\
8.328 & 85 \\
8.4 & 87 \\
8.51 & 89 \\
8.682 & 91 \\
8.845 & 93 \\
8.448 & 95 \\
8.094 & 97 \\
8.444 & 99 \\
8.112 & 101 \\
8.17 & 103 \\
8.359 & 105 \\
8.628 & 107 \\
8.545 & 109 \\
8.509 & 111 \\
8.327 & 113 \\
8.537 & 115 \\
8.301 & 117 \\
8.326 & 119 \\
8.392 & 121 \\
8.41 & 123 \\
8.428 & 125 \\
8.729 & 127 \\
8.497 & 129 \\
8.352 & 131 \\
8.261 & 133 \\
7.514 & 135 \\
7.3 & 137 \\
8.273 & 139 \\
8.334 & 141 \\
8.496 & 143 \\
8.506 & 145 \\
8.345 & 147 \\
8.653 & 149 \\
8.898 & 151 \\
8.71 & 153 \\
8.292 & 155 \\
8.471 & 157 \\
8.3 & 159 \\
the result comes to 8.35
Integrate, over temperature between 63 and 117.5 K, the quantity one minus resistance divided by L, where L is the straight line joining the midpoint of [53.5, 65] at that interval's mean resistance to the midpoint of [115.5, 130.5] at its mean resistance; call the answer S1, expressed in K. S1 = -1.1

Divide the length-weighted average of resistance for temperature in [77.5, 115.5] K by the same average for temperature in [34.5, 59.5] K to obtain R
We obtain 1.39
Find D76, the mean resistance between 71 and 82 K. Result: 8.45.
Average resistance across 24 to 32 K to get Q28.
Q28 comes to 4.93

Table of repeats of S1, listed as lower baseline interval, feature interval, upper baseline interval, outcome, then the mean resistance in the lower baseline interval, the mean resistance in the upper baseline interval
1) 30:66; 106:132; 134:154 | -2.3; 6.27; 8.3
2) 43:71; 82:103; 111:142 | -1.4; 7.51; 8.27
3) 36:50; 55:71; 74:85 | -2.8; 5.23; 8.45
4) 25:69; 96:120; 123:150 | -2.3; 6.26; 8.29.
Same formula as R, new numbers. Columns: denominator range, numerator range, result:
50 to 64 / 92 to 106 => 1.06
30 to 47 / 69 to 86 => 1.82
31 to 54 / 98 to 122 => 1.56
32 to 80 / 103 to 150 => 1.20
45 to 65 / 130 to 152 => 1.10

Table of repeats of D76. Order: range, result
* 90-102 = 8.44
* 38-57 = 6.2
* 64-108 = 8.43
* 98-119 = 8.39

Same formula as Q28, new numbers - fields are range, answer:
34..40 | 4.31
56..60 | 7.8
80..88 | 8.44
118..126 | 8.39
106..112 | 8.56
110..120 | 8.4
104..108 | 8.49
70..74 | 8.56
